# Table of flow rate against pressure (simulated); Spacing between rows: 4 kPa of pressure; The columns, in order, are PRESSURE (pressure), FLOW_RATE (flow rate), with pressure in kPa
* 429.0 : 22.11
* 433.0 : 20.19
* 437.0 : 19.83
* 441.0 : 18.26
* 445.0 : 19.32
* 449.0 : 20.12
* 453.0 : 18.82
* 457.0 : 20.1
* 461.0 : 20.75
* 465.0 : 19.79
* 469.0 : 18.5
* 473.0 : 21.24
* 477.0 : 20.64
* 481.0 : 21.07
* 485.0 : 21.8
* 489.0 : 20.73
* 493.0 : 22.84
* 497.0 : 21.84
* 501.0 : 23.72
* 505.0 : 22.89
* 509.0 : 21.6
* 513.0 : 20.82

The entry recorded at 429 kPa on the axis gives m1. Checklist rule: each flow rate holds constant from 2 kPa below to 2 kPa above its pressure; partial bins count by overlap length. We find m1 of 22.11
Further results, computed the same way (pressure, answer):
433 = 20.19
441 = 18.26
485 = 21.8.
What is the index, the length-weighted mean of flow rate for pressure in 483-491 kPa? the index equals 21.3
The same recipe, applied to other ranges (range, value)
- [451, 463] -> 19.9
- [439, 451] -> 19.2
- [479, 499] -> 21.7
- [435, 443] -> 19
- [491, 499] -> 22.3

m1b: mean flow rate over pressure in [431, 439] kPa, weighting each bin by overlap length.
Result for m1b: 20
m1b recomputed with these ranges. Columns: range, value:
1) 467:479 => 20.1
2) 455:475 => 20.1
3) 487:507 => 22.4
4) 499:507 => 23.3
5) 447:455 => 19.5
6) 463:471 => 19.1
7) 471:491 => 21.1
